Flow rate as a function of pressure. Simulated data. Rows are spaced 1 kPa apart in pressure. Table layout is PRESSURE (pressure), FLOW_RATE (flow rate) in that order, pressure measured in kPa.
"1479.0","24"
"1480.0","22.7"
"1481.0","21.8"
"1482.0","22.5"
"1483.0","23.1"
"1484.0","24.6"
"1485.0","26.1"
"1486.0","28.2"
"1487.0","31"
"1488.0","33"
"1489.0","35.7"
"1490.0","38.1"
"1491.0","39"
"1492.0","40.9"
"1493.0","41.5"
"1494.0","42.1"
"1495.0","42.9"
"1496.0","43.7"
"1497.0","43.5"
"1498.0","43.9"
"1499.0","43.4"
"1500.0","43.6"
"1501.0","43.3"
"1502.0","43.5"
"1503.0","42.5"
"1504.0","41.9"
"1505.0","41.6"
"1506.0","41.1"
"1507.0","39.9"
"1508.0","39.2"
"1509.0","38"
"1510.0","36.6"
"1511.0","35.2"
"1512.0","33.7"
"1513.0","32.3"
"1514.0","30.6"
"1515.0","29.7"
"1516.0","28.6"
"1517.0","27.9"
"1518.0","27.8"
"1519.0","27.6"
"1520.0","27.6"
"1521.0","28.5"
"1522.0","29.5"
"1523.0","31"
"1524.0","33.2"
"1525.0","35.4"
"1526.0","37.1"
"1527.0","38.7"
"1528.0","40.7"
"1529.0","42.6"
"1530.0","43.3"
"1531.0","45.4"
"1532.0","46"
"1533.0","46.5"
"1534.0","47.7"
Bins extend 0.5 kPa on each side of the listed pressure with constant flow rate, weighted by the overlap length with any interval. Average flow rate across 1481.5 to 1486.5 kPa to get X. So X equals 24.9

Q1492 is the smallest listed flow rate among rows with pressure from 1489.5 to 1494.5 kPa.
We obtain 38.1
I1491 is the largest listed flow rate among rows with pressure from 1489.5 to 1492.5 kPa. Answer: 40.9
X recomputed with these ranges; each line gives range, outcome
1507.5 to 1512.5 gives 36.5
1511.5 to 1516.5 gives 31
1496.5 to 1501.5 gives 43.5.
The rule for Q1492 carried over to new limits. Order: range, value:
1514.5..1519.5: 27.6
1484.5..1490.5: 26.1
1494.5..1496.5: 42.9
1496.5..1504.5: 41.9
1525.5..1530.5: 37.1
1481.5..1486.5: 22.5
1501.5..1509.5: 38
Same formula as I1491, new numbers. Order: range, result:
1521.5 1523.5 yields 31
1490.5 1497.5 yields 43.7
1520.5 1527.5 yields 38.7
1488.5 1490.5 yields 38.1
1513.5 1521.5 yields 30.6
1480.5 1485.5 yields 26.1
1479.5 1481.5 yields 22.7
